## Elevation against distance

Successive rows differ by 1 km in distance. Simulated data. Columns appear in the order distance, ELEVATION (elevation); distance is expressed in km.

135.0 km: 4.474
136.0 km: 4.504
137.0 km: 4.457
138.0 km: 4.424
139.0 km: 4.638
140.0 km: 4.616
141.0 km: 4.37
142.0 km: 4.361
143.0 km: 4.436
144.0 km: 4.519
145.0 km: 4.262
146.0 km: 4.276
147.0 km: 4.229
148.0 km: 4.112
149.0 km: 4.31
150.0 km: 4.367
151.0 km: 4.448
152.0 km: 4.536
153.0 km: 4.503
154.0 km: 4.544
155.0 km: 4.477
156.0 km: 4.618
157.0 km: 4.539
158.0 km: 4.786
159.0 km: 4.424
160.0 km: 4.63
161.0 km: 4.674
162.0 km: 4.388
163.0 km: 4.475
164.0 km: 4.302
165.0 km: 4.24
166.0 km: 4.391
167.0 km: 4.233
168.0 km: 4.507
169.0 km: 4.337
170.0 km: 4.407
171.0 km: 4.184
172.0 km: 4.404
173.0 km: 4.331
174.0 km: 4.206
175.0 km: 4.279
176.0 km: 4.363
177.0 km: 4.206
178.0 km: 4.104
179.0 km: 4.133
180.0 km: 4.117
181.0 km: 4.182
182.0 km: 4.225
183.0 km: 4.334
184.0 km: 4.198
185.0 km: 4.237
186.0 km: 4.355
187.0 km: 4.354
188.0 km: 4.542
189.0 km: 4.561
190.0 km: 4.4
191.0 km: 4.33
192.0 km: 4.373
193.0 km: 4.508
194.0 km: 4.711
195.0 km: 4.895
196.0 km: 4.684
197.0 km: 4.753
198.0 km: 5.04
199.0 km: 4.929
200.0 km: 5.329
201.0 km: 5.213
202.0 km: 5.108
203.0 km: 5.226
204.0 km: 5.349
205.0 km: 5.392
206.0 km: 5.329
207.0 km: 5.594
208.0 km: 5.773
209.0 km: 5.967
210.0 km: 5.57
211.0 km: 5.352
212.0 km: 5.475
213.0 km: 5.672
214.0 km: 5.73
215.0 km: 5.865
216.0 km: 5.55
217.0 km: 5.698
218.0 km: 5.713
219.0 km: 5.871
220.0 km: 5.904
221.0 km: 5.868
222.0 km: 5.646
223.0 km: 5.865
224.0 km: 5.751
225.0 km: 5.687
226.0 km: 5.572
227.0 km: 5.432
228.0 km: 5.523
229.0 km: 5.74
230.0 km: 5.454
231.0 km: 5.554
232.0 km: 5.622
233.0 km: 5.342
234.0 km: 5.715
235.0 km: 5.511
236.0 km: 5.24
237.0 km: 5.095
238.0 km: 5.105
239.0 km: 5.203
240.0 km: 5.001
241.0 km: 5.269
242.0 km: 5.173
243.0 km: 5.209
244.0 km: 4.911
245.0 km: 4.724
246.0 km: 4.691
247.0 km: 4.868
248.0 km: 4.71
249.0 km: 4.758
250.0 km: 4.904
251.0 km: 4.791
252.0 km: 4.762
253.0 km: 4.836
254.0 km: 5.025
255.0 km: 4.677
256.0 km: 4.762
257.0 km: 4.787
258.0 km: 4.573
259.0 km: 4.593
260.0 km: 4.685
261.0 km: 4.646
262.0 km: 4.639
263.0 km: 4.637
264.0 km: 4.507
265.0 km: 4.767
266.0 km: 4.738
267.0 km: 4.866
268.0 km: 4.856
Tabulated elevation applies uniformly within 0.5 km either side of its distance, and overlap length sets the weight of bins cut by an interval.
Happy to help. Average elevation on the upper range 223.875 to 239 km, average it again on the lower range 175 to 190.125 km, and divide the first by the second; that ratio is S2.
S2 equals 1.3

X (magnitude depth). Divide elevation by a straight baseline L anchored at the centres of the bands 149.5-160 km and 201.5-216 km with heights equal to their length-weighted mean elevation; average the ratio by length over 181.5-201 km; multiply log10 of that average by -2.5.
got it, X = 0.14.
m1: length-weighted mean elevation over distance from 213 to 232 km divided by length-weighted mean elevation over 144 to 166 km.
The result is 1.3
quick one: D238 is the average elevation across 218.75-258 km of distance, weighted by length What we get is 5.23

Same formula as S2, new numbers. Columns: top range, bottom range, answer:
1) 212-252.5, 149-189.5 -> 1.23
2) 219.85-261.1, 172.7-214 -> 1.08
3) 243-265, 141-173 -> 1.08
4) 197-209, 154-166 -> 1.18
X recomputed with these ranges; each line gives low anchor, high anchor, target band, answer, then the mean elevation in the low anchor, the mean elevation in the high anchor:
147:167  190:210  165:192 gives 0.109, 4.45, 5.07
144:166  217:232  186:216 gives 0.036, 4.44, 5.68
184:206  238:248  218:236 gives -0.148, 4.78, 5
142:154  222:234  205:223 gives -0.057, 4.37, 5.6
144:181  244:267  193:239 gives -0.186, 4.37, 4.74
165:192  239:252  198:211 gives -0.184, 4.3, 4.92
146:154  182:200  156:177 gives 0.009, 4.36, 4.55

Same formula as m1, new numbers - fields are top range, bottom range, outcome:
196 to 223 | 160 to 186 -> 1.27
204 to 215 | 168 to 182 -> 1.31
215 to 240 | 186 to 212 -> 1.11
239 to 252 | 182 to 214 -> 0.99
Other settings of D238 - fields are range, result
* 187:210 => 5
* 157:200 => 4.43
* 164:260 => 4.97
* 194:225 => 5.46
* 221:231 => 5.64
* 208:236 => 5.65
